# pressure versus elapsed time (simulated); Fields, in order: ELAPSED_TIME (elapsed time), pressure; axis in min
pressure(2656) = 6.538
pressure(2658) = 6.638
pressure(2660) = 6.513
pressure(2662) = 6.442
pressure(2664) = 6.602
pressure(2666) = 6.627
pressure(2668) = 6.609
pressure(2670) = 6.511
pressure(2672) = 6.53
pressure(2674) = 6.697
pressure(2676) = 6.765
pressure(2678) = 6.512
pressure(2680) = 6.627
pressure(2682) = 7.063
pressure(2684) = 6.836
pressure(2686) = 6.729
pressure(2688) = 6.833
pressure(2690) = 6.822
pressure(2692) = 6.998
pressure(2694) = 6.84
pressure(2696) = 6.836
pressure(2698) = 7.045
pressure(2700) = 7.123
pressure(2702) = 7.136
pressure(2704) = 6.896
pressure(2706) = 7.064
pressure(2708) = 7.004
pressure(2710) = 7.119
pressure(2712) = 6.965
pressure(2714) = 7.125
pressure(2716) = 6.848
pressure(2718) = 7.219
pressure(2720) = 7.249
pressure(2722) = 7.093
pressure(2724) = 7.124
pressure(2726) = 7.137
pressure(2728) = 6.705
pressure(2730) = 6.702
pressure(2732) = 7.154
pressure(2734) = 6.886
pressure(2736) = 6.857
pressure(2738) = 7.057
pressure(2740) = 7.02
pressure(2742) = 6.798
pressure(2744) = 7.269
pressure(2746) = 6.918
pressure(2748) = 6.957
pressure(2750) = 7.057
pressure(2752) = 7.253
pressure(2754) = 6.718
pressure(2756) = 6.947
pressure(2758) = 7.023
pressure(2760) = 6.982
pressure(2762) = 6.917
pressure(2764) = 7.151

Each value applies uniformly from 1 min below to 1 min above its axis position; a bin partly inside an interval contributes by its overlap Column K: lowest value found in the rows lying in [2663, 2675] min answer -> 6.511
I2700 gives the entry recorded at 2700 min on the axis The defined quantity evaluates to 7.123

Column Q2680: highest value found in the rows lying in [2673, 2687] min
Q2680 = 7.063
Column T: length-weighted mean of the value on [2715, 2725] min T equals 7.11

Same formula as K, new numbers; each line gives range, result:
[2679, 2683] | 6.627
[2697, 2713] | 6.896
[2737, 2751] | 6.798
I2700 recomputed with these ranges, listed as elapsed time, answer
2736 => 6.857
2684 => 6.836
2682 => 7.063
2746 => 6.918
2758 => 7.023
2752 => 7.253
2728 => 6.705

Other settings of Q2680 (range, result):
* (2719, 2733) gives 7.249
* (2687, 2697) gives 6.998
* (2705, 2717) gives 7.125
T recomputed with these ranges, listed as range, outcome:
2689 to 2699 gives 6.91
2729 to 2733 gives 6.93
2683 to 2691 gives 6.81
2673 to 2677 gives 6.73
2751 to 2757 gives 6.97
